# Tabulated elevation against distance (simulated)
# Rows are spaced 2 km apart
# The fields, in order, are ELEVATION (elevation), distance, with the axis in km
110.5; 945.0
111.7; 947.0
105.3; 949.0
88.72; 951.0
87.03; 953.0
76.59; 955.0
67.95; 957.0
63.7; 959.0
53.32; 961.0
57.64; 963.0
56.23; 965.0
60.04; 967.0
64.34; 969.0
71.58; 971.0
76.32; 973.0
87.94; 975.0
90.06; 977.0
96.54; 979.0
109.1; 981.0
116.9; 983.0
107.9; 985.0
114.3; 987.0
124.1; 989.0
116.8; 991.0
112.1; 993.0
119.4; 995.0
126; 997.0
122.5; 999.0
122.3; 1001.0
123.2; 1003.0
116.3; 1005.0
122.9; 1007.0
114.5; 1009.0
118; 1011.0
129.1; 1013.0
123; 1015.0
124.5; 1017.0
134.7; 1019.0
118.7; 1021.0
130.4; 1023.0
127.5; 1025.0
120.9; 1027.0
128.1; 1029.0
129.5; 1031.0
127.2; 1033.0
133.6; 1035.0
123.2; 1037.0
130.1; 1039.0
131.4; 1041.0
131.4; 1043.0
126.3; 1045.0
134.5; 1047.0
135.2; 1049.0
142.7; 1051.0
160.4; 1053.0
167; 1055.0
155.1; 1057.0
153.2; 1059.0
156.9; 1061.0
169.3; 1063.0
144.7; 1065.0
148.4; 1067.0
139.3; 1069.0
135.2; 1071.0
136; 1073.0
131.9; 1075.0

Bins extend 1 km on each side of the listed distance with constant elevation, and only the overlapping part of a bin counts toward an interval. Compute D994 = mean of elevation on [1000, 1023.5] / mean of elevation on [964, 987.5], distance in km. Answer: 1.4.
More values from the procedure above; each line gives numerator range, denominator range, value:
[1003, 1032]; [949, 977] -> 1.72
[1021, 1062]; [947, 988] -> 1.64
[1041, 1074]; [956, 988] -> 1.80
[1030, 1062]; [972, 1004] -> 1.27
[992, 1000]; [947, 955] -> 1.28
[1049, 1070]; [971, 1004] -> 1.40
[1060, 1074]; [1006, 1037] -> 1.17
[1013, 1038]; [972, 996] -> 1.20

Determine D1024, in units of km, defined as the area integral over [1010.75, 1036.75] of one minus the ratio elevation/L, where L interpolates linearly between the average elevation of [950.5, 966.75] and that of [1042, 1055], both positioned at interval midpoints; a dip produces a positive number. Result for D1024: -1.4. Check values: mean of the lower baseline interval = 67.9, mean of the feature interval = 127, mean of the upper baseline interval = 141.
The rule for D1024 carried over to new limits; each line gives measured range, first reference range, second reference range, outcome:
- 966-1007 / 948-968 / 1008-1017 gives -2.4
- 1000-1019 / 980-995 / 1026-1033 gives -0.2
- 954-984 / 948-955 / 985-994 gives 7.8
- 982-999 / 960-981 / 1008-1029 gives -4.2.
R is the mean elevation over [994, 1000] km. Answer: 123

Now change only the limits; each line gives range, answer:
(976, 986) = 104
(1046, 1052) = 137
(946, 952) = 102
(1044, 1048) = 130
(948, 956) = 89.4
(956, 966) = 59.8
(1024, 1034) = 127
